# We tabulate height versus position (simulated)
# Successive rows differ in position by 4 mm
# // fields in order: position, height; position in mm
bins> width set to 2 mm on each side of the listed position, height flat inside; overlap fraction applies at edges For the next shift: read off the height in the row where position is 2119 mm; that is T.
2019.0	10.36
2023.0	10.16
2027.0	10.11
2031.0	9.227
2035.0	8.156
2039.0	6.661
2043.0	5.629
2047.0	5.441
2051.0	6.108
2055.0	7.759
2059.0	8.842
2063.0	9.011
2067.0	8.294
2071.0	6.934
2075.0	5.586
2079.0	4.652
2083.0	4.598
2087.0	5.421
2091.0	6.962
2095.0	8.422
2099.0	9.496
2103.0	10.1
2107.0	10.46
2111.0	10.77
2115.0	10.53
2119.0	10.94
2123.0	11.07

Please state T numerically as 10.94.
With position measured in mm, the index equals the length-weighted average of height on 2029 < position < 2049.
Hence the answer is 7.02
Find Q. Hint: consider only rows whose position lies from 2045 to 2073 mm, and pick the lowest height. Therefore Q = 5.441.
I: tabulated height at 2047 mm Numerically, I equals 5.441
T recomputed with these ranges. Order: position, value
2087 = 5.421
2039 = 6.661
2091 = 6.962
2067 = 8.294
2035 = 8.156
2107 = 10.46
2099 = 9.496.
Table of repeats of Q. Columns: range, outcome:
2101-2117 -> 10.1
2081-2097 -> 4.598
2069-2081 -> 4.652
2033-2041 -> 6.661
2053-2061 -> 7.759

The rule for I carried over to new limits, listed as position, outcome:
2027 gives 10.11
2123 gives 11.07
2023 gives 10.16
